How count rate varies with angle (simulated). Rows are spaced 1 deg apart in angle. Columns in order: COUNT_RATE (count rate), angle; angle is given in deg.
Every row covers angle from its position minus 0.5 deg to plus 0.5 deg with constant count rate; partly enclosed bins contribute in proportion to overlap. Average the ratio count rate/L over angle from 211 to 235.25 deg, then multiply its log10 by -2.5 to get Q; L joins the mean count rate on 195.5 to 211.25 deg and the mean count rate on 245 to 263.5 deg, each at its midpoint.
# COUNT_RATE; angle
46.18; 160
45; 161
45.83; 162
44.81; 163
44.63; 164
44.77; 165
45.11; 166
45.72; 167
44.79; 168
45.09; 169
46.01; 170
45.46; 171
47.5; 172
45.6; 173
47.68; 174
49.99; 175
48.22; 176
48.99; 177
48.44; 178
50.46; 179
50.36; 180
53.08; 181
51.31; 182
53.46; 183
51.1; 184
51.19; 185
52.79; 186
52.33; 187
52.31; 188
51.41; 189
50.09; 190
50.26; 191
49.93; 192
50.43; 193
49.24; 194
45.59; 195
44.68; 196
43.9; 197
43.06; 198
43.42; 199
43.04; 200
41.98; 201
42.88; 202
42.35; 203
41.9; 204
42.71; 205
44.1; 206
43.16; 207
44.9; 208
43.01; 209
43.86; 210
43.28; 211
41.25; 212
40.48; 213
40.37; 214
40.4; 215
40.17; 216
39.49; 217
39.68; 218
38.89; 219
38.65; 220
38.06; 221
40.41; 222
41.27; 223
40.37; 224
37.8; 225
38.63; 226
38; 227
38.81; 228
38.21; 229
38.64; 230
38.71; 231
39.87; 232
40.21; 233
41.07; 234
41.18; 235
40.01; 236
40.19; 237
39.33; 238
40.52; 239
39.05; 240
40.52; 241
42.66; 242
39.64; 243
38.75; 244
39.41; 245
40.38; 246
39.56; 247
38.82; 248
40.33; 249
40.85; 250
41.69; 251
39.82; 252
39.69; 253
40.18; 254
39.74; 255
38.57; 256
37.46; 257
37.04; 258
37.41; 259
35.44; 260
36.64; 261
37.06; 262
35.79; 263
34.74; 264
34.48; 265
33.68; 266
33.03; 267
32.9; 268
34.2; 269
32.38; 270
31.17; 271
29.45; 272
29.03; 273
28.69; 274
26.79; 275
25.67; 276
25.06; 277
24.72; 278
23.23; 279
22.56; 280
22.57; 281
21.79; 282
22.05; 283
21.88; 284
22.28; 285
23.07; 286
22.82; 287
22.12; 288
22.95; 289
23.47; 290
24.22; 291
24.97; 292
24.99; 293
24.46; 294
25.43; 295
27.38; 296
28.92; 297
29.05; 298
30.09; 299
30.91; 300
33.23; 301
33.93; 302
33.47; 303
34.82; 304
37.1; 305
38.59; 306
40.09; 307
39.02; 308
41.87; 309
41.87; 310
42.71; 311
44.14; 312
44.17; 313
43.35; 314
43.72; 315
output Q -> 0.05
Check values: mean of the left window 43.3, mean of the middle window 39.7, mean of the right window 38.7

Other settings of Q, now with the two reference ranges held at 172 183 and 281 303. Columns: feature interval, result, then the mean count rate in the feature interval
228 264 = -0.12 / 39.2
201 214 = 0.02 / 42.7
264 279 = 0.00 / 30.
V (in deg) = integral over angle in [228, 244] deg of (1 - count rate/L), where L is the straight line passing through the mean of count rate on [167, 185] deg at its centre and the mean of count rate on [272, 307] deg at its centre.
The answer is -1.2 deg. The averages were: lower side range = 48.7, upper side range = 27.1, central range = 39.9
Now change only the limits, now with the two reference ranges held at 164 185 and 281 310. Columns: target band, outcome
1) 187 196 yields -0.9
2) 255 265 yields -0.6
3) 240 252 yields -1.1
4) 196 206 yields 0.2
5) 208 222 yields 0.3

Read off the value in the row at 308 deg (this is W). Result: 39.02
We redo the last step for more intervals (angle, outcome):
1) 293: 24.99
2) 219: 38.89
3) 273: 29.03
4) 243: 39.64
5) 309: 41.87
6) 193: 50.43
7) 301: 33.23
